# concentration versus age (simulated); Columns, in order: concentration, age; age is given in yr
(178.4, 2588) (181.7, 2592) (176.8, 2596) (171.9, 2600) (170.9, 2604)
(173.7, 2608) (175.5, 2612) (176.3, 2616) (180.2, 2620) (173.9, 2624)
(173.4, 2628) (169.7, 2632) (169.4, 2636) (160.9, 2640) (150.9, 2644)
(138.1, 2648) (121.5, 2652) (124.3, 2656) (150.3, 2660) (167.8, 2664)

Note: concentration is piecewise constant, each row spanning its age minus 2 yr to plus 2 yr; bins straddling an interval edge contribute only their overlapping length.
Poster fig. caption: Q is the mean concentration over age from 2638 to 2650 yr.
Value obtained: 150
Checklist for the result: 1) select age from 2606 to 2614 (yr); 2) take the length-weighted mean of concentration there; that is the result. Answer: 175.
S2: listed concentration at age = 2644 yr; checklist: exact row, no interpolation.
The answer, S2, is 150.9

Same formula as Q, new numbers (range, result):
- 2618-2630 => 176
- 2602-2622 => 175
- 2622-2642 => 169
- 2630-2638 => 170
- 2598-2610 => 172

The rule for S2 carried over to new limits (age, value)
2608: 173.7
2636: 169.4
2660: 150.3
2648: 138.1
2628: 173.4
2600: 171.9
